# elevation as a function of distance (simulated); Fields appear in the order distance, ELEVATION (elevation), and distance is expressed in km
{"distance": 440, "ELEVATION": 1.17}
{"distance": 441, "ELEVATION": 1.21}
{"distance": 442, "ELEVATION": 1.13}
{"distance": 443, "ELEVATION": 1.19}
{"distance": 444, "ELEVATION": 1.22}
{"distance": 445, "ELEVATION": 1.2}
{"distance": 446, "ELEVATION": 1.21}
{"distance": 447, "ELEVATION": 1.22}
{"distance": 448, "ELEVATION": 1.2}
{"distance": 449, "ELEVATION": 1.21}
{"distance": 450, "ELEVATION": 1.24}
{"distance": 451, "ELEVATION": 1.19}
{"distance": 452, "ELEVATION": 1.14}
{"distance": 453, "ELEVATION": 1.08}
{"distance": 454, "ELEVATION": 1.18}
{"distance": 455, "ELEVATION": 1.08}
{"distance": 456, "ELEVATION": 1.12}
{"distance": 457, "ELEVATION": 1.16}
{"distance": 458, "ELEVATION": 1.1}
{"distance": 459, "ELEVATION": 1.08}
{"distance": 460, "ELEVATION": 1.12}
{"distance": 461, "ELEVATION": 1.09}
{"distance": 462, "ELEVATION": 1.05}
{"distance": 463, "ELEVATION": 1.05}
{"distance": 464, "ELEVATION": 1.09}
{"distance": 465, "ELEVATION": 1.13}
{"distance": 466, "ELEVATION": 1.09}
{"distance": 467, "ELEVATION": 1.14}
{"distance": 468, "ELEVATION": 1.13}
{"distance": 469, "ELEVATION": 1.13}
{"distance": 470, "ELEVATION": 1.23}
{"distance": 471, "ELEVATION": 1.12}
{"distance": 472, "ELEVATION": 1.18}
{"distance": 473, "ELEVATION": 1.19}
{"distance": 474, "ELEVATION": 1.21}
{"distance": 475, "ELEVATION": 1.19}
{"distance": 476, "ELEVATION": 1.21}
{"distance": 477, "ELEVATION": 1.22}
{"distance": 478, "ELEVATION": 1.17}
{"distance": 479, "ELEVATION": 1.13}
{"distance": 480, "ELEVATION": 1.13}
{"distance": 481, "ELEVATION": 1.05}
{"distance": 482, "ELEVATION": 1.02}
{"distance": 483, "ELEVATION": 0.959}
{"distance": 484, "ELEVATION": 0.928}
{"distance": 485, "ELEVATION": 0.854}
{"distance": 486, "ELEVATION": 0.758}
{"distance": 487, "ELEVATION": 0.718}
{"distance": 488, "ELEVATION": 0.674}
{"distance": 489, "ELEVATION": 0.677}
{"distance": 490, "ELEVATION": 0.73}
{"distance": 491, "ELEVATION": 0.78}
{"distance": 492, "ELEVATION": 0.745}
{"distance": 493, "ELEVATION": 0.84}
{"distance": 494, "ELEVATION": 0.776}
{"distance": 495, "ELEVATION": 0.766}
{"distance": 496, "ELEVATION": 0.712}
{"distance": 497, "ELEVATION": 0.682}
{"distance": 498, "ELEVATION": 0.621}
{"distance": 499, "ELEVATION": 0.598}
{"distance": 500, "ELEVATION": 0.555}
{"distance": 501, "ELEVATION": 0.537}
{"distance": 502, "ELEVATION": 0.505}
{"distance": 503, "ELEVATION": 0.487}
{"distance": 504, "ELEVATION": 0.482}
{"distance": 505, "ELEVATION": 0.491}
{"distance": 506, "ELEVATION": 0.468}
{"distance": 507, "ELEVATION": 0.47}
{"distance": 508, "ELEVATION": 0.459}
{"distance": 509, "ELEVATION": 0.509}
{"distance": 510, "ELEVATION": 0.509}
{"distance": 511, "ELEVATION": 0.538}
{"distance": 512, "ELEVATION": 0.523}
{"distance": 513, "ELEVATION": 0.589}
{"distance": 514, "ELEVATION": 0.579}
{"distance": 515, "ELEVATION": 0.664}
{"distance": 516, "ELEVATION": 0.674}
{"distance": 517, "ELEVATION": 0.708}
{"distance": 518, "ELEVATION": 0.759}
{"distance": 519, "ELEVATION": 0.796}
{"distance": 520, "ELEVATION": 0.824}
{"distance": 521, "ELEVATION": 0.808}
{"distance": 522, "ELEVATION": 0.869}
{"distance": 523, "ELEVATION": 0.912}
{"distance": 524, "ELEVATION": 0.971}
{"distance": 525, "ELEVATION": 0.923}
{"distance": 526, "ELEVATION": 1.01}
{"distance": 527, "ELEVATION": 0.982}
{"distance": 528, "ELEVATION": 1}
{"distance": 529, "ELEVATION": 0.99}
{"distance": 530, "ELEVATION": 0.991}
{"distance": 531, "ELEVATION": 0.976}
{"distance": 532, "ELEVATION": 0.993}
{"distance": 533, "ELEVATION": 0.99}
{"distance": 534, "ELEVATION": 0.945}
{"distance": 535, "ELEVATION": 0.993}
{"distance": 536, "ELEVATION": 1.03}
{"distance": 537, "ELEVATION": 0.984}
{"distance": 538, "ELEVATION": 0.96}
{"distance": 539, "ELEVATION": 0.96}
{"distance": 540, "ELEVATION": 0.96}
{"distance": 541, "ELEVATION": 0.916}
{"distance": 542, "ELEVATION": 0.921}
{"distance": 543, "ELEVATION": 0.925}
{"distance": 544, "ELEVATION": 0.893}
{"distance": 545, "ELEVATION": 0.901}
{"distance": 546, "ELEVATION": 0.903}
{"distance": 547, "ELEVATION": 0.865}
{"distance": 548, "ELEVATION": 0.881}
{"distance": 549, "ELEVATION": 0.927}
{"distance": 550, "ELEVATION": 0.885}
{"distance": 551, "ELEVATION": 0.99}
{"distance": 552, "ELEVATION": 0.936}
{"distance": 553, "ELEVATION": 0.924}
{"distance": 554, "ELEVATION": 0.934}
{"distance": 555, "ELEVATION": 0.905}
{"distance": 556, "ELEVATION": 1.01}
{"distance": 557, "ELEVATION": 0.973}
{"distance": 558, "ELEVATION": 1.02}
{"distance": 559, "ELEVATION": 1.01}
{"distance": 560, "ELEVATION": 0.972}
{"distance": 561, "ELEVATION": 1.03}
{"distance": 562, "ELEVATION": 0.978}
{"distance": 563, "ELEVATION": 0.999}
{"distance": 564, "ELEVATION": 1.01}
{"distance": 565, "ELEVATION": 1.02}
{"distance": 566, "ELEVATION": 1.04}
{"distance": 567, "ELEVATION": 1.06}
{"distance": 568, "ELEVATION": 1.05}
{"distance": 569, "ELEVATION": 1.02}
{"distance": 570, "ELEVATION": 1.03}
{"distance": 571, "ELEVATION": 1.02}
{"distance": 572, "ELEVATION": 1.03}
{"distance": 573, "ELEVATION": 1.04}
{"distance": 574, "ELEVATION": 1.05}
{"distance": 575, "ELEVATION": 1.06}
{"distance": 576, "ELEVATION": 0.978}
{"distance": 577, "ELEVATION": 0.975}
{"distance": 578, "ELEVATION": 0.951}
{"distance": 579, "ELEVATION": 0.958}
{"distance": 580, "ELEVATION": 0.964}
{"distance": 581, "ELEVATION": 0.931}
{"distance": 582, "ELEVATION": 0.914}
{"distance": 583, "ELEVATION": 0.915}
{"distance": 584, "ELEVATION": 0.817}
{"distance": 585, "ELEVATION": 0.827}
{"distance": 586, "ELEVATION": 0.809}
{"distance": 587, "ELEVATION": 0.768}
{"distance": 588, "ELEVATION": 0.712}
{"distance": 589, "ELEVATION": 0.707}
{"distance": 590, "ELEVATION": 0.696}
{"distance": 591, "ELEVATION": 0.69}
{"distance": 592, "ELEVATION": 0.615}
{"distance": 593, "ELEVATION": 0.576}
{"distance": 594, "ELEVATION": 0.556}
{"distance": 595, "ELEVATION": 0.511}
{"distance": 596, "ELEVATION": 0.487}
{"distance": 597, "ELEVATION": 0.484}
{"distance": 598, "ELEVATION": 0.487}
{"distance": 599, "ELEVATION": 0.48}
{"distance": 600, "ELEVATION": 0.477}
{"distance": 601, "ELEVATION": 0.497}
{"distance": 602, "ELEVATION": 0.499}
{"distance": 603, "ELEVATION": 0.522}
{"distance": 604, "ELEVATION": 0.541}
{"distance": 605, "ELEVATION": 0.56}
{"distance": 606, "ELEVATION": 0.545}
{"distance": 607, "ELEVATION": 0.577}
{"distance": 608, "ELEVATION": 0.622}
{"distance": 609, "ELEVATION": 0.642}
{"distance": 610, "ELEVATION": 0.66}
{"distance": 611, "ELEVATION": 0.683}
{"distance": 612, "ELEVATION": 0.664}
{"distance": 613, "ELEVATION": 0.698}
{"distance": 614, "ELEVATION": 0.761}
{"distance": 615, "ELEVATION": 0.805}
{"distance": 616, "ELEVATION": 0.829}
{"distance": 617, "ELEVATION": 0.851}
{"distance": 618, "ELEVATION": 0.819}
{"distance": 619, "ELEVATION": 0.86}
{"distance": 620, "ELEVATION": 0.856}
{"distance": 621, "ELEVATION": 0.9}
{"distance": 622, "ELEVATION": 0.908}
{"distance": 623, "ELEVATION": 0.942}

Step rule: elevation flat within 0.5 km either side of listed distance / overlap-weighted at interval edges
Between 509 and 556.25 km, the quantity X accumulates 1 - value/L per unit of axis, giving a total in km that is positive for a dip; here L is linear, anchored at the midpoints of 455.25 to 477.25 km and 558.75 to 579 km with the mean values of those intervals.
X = 8.3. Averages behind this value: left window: 1.14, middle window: 0.87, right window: 1.01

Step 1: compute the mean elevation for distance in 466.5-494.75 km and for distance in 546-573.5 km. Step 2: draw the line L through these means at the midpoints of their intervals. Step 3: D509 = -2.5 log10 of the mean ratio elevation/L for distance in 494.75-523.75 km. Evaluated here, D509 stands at 0.50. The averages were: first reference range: 0.994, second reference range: 0.982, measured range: 0.626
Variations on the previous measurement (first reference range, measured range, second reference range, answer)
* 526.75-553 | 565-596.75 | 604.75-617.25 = -0.08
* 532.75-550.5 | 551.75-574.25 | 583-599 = -0.23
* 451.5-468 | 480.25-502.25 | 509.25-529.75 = 0.24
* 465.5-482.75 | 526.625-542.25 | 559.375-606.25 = -0.02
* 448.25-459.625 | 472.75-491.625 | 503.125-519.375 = -0.12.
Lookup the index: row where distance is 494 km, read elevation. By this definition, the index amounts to 0.776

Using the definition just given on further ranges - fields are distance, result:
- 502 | 0.505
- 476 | 1.21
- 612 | 0.664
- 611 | 0.683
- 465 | 1.13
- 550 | 0.885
